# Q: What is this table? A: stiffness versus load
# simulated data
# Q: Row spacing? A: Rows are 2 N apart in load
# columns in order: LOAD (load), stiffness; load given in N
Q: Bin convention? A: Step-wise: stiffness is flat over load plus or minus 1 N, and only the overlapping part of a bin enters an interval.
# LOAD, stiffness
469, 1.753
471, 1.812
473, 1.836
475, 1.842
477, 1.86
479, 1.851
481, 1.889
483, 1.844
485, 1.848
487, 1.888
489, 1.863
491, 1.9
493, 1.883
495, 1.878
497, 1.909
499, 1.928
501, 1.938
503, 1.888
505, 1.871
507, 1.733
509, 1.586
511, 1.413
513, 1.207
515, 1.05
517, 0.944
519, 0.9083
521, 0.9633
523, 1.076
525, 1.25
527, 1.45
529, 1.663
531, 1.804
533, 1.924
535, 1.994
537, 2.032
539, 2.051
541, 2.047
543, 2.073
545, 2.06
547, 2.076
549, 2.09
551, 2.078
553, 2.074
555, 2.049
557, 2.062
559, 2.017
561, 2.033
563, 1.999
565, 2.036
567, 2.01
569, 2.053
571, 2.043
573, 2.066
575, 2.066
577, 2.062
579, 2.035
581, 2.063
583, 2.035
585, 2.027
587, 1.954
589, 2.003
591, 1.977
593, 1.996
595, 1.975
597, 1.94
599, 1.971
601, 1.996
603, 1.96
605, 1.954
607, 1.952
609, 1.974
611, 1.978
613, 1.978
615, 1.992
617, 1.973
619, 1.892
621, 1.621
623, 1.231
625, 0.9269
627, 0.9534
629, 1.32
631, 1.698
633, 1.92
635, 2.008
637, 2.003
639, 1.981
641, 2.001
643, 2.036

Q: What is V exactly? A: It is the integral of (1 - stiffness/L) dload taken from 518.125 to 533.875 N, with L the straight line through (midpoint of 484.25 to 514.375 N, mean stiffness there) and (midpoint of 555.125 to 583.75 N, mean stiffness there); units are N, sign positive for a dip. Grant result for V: 4.2 N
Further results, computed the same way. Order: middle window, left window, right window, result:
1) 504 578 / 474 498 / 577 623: 5.1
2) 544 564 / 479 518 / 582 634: -3.3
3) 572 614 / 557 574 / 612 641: -2.7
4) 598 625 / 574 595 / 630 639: 1.6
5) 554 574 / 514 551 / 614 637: -4.9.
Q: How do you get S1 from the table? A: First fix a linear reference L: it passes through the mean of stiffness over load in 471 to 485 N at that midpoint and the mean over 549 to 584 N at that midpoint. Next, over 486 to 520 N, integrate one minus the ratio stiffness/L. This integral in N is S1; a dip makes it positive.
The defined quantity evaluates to 4.8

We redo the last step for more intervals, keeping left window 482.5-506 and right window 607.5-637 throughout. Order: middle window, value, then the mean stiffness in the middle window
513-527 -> 5.9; 1.07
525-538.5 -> 0.4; 1.78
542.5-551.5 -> -1.3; 2.08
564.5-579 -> -2.3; 2.05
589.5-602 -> -1.8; 1.98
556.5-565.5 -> -1.2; 2.03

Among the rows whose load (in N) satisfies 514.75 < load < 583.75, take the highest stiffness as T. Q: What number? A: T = 2.09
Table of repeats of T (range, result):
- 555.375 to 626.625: 2.066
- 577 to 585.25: 2.063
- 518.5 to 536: 1.994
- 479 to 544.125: 2.073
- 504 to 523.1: 1.871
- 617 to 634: 1.973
